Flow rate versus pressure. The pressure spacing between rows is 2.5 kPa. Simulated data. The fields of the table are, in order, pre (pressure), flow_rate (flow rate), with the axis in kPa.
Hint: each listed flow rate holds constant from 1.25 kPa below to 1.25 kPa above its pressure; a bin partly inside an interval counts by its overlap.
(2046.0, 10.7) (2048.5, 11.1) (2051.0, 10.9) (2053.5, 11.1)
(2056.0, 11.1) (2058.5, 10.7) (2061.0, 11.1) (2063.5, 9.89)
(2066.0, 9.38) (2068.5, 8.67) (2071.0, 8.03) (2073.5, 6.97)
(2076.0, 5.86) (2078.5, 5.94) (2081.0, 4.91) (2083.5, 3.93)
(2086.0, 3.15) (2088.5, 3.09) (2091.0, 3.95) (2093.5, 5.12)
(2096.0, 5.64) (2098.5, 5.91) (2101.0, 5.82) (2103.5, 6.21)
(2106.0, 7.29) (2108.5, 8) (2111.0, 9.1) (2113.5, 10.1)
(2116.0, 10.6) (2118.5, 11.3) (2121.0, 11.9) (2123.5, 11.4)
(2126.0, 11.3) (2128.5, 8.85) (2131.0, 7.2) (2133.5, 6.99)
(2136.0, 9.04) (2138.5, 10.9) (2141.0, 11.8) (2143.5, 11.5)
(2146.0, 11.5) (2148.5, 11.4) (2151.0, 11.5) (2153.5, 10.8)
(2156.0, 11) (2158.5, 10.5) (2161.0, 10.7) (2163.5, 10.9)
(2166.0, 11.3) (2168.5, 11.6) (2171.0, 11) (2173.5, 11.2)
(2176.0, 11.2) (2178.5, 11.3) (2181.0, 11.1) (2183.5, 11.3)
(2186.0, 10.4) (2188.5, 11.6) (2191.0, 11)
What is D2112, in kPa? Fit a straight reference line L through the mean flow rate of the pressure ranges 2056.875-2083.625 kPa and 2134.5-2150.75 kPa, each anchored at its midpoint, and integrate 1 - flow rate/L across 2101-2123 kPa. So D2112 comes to 1.3 kPa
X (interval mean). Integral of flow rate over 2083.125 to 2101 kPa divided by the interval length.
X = 4.52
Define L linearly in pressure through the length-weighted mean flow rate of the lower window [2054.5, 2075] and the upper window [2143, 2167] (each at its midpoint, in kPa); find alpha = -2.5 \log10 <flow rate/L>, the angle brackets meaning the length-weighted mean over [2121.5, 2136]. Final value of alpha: 0.14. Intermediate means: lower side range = 9.46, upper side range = 11.1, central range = 9.28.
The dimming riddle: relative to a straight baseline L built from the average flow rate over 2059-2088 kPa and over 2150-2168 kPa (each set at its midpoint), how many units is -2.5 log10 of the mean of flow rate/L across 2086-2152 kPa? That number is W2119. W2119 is 0.08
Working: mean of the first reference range 7.07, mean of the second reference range 11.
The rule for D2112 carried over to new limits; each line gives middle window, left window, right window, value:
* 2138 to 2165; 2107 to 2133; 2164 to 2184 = -1.24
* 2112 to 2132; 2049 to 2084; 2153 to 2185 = -0.85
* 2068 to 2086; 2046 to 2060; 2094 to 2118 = 6.66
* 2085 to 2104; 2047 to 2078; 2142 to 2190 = 9.84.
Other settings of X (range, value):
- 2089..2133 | 8.11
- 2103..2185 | 10.4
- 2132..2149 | 10.4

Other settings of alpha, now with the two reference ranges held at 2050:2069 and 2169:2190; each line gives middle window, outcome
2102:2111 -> 0.40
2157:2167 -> 0.02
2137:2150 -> -0.04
